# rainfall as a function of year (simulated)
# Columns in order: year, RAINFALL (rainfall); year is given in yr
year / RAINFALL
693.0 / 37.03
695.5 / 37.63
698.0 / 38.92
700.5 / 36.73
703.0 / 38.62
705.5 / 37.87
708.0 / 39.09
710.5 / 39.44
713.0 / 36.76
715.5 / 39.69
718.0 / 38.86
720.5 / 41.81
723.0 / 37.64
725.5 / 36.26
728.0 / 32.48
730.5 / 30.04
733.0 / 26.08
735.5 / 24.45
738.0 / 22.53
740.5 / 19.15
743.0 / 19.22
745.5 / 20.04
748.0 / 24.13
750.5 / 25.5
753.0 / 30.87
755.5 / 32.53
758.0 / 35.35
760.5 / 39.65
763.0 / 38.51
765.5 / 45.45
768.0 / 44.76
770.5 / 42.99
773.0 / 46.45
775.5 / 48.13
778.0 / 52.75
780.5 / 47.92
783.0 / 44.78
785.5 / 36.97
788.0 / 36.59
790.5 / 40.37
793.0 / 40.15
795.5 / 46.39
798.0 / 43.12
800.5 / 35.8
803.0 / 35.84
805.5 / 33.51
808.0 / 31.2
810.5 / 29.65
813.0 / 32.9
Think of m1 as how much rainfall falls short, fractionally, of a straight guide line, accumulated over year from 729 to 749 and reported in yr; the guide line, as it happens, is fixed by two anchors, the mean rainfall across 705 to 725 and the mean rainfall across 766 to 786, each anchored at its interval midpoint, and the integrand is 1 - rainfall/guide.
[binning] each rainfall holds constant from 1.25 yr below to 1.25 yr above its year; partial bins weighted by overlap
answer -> 8.8 yr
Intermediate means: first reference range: 38.8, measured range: 23.3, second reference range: 45.9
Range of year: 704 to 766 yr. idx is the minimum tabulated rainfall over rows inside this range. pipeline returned 19.15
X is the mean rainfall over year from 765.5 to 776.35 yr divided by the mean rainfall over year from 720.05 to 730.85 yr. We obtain 1.28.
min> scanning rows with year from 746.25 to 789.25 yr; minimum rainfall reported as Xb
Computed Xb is 24.13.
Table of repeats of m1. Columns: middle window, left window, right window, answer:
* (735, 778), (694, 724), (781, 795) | 6.71 yr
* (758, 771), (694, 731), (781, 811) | -1.20 yr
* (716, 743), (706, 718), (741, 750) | -0.49 yr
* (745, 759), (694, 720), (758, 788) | 4.56 yr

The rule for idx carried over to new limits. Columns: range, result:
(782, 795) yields 36.59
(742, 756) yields 19.22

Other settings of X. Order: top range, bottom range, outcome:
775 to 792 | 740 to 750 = 2.07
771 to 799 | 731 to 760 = 1.70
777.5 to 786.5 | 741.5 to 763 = 1.57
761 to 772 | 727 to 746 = 1.76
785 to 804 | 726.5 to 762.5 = 1.43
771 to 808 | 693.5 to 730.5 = 1.11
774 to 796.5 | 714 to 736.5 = 1.28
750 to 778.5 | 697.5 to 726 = 1.05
